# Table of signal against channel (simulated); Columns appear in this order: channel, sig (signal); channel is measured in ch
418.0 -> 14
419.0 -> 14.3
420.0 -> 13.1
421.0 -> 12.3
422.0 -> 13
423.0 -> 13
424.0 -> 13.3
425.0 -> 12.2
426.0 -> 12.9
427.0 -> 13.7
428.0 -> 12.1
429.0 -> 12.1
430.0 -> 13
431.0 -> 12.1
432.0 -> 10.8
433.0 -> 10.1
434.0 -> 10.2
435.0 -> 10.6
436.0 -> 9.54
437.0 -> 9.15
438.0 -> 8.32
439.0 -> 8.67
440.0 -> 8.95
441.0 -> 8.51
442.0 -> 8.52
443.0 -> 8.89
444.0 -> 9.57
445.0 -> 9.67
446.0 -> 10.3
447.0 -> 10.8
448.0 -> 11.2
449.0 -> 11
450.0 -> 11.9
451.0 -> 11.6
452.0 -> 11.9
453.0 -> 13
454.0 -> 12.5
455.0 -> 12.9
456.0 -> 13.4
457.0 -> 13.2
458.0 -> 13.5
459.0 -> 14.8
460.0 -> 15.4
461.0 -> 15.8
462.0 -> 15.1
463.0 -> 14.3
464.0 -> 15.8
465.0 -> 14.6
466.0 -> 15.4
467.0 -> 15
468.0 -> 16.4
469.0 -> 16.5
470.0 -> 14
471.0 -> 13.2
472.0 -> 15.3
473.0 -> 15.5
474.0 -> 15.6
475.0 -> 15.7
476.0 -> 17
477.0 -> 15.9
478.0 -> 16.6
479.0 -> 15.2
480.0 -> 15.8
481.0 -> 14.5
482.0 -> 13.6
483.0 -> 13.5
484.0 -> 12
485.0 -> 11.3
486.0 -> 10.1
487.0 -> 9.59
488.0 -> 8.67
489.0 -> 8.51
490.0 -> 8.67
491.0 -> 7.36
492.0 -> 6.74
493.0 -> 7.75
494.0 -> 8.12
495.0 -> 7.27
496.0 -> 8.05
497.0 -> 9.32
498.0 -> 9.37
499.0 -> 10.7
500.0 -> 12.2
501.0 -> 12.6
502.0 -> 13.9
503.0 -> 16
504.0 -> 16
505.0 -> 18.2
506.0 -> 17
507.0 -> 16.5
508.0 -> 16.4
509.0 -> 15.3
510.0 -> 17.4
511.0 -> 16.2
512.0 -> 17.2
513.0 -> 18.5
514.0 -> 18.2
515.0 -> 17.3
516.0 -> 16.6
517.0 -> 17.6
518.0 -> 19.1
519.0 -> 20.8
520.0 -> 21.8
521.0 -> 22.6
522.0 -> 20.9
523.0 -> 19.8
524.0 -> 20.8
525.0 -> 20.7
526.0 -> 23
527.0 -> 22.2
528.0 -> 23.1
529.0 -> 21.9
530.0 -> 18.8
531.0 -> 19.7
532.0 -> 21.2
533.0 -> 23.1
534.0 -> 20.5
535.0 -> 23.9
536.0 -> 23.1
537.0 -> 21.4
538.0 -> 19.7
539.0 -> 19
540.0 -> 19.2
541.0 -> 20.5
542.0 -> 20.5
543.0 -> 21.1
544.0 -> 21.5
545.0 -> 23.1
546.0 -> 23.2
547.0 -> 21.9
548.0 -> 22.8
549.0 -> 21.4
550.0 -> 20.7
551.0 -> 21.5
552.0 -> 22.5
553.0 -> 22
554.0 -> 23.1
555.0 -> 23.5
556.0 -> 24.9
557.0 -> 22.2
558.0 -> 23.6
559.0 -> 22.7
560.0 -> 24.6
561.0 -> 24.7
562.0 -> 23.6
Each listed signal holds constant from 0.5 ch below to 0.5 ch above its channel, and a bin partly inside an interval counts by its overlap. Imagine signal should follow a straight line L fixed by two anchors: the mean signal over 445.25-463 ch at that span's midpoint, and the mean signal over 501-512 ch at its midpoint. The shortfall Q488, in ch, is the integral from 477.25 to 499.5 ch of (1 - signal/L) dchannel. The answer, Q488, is 6.4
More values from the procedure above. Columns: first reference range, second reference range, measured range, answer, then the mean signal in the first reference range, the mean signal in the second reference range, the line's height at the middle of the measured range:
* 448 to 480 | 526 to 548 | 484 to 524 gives 9.5 ch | 14.4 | 21.4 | 18.3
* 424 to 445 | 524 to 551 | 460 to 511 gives 7.6 ch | 10.5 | 21.4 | 15.9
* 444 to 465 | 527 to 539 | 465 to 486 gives 0.4 ch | 12.9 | 21.4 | 15.2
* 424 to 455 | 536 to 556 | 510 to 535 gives -1.0 ch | 10.9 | 21.6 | 19.3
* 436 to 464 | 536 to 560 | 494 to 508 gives 3.5 ch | 11.6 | 21.9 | 17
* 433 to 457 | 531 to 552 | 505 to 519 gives 0.6 ch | 10.5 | 21.4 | 18.1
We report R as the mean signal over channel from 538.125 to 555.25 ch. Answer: 21.5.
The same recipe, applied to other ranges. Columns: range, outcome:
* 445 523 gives 14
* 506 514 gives 16.9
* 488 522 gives 14.2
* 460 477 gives 15.3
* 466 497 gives 12.4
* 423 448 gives 10.6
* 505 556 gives 20.4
